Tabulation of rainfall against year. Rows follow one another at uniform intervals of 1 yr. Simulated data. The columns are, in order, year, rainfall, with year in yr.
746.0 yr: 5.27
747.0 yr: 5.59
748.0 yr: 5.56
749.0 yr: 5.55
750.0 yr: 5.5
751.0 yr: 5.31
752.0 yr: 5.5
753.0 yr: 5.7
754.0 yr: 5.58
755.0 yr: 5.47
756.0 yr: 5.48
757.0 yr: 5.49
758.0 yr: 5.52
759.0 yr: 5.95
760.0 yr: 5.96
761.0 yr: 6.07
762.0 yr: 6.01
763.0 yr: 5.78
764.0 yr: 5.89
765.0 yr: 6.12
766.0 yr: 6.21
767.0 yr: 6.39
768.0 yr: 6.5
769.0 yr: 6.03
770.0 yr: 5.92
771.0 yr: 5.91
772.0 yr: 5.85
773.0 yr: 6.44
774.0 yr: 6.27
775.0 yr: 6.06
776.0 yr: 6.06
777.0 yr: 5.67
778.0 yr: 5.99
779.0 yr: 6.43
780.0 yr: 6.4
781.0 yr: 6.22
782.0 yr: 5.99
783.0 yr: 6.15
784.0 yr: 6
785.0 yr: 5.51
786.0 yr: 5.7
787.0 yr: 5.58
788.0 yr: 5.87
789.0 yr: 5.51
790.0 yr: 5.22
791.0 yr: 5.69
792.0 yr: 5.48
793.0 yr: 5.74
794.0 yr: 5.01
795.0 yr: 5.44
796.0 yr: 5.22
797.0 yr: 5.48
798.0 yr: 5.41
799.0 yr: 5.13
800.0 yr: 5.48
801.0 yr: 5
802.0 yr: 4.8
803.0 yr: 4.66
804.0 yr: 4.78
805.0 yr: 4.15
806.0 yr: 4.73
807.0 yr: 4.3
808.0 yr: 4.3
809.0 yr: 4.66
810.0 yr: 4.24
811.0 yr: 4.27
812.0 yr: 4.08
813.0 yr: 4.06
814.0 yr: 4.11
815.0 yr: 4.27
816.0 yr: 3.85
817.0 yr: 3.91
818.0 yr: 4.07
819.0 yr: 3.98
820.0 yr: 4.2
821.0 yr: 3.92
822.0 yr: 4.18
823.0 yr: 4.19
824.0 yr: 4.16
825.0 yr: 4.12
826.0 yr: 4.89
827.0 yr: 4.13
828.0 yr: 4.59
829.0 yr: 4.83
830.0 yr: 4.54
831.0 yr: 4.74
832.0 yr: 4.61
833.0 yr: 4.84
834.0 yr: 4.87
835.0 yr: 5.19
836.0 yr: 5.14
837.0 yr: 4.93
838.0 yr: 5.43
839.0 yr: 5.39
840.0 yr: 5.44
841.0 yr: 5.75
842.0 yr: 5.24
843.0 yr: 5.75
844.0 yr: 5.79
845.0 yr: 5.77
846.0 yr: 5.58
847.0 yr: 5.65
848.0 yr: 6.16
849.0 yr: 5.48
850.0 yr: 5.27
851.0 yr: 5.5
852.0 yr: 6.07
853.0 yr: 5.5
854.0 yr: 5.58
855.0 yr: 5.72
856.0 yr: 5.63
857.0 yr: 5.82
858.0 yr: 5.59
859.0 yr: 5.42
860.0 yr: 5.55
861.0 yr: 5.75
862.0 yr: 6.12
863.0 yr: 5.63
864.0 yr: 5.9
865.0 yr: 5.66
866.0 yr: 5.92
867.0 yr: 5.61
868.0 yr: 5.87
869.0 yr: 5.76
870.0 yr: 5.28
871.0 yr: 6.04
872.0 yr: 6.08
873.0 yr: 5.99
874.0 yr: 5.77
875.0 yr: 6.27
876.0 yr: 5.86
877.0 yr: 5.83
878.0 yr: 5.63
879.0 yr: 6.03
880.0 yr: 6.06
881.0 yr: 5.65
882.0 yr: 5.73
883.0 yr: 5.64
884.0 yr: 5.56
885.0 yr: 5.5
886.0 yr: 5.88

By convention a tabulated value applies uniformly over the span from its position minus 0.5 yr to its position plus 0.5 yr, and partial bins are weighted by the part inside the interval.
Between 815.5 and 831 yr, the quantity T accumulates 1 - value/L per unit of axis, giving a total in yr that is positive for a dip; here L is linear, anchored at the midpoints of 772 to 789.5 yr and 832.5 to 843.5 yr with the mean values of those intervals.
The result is 3.4 yr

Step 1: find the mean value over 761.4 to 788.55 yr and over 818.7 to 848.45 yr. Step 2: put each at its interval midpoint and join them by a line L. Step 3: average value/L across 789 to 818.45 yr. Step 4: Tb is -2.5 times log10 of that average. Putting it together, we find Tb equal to 0.16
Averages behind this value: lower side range 6.03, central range 4.76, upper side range 4.94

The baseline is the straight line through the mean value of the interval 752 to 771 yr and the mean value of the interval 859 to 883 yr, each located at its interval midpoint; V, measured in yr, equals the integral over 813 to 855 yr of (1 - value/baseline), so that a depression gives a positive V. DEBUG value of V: 6.6 yr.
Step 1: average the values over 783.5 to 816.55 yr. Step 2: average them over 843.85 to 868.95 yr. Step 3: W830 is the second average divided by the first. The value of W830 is 1.15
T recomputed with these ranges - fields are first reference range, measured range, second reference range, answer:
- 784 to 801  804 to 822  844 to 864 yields 4.36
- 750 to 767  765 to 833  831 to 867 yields 6.41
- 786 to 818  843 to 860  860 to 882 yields -0.31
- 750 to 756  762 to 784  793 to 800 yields -2.75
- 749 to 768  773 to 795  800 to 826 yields -3.19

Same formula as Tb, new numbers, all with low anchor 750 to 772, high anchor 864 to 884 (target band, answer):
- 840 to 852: 0.03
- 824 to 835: 0.25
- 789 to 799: 0.08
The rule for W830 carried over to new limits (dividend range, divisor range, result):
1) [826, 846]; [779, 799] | 0.90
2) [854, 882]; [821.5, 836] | 1.26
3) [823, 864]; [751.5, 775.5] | 0.89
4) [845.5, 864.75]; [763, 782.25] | 0.93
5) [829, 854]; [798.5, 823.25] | 1.22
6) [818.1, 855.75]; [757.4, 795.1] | 0.85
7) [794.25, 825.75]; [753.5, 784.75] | 0.75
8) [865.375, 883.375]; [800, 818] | 1.33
